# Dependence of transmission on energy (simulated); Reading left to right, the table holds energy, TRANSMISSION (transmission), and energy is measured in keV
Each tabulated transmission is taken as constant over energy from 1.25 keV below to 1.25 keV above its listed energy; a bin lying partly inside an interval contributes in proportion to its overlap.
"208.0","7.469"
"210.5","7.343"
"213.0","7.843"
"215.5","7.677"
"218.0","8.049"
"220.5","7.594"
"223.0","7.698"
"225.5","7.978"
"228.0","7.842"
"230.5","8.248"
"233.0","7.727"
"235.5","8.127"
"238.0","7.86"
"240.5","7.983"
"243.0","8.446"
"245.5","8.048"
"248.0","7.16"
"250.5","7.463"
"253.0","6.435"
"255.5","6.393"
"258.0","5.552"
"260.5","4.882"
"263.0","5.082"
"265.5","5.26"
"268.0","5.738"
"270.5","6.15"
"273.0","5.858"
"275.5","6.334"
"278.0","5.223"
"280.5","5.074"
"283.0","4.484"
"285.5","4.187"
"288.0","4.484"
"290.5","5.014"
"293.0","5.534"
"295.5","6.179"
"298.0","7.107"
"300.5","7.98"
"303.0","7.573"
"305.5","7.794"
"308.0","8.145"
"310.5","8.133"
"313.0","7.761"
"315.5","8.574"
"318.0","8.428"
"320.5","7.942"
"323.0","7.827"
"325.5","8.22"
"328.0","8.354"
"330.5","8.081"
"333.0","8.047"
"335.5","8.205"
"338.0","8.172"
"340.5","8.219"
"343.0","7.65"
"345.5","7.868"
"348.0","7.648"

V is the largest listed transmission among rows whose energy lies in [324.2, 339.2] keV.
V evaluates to 8.354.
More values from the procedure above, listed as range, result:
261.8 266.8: 5.26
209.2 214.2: 7.843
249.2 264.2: 7.463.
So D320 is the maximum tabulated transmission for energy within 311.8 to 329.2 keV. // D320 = 8.574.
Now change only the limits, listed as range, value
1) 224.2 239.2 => 8.248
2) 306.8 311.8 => 8.145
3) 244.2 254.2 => 8.048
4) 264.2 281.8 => 6.334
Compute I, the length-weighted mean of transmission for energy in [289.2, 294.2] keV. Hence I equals 5.26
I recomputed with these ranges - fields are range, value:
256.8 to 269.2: 5.3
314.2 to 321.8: 8.31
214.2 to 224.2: 7.76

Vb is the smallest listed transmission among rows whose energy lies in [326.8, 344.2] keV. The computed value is 7.65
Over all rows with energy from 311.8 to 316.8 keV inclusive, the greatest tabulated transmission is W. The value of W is 8.574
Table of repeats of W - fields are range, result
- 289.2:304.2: 7.98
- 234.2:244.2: 8.446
